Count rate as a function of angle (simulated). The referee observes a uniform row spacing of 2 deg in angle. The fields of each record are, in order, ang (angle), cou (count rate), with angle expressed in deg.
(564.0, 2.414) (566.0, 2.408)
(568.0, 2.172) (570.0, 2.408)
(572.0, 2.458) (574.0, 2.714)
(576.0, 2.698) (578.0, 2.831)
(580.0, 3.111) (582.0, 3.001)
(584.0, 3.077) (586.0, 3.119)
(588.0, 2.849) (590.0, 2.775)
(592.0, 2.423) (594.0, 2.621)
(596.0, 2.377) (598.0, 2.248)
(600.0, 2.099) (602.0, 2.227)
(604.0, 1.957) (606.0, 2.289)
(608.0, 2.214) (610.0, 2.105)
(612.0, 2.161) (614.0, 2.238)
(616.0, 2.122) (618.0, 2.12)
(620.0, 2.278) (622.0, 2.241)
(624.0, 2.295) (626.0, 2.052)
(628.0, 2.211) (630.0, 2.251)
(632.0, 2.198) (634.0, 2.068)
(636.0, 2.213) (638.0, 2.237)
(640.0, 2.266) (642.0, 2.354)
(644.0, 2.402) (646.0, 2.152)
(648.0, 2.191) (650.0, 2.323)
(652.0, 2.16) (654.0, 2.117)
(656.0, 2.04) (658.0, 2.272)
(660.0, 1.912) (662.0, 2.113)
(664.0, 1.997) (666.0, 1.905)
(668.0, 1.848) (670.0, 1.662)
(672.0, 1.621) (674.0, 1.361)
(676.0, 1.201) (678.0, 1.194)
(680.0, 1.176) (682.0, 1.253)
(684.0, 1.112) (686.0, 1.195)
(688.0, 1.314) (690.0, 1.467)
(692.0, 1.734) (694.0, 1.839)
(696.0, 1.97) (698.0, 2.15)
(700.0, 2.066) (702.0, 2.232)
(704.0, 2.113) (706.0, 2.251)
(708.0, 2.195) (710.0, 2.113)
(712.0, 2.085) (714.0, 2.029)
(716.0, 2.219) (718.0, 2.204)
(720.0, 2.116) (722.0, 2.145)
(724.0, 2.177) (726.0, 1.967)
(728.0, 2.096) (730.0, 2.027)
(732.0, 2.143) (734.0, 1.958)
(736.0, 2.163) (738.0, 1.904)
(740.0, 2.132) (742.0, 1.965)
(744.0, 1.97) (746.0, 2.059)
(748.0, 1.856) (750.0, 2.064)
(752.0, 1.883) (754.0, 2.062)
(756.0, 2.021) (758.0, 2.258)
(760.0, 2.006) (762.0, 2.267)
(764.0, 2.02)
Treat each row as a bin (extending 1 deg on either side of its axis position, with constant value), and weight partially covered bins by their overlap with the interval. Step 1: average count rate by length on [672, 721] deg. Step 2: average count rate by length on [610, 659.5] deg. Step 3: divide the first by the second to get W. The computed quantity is 0.8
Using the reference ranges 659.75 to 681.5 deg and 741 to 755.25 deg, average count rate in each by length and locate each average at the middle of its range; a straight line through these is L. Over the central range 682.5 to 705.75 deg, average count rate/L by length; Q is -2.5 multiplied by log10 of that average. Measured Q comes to -0.010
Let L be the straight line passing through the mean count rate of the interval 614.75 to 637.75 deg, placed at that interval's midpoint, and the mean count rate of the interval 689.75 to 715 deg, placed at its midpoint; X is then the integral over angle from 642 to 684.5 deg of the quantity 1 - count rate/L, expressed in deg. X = 5.8 deg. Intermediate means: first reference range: 2.19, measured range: 1.83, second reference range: 2.04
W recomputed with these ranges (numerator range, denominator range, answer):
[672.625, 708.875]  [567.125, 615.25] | 0.66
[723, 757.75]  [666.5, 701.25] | 1.31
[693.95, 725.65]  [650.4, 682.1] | 1.20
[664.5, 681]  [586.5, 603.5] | 0.61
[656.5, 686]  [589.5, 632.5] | 0.72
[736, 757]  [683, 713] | 1.08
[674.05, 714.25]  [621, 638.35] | 0.78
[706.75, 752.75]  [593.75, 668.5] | 0.95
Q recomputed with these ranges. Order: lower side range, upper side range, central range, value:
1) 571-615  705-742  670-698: 0.46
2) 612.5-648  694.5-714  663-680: 0.35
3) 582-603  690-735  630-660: 0.08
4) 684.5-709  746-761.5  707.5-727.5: -0.11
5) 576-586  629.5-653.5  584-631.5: 0.14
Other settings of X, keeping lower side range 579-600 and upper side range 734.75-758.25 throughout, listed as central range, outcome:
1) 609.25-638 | 4.3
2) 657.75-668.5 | 1.8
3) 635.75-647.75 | 1.1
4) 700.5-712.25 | 0.2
